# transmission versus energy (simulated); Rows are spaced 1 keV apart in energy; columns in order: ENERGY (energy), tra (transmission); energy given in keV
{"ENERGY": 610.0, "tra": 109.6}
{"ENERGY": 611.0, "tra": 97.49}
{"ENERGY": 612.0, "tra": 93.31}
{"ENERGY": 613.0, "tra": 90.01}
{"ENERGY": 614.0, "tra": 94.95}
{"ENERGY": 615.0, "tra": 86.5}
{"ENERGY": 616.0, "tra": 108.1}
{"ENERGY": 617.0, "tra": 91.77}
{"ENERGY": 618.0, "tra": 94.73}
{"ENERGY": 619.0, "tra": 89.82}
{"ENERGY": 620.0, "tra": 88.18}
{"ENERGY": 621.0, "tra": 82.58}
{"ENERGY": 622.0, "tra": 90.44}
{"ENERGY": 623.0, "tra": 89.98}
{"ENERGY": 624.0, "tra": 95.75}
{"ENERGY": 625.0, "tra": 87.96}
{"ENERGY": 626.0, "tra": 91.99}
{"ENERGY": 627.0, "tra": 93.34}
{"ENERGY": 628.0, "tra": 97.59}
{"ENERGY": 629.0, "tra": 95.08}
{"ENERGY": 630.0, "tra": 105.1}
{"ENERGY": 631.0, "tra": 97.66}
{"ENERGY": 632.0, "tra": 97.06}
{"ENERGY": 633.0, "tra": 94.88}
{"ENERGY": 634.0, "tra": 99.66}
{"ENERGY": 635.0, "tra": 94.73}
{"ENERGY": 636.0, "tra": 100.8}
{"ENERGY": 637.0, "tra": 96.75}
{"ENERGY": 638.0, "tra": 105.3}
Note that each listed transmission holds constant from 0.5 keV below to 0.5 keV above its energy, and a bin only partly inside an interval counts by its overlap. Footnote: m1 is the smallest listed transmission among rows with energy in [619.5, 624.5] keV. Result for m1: 82.58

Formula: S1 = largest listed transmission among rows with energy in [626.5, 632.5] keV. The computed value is 105.1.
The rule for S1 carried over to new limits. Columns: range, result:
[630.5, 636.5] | 100.8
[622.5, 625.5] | 95.75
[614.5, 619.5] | 108.1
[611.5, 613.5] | 93.31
